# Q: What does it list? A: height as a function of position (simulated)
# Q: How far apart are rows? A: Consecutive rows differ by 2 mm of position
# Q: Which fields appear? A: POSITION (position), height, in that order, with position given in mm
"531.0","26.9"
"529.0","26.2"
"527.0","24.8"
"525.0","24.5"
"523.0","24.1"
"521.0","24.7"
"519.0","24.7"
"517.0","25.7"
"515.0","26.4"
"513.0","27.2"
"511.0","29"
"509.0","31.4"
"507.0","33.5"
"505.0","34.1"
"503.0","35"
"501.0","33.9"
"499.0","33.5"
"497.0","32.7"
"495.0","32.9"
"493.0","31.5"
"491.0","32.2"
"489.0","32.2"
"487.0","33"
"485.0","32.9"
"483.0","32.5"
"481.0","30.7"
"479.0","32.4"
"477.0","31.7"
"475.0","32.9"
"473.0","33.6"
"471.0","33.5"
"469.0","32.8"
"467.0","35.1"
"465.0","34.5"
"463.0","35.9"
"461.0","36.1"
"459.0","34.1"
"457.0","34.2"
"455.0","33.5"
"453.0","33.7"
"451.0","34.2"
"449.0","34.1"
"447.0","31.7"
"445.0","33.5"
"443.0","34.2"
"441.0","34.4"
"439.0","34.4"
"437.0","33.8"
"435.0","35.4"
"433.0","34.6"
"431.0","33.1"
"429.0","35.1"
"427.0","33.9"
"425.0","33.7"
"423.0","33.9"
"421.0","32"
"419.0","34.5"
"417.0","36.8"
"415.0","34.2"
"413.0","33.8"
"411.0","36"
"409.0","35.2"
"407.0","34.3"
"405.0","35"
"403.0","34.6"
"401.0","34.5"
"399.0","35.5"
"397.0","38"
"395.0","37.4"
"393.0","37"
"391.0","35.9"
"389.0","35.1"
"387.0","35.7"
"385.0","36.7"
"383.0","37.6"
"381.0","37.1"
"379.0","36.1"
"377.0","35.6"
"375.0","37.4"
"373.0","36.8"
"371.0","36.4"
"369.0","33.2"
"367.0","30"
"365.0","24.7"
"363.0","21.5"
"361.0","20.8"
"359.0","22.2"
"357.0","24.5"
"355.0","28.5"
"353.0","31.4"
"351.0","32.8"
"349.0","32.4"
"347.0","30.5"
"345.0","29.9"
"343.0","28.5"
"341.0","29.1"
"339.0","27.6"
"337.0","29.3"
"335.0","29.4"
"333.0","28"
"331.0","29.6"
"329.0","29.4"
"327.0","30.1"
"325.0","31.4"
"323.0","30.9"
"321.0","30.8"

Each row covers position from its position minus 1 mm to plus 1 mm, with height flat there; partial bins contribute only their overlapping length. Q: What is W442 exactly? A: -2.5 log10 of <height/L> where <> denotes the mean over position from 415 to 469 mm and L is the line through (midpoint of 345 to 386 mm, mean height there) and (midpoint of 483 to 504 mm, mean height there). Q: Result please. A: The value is -0.06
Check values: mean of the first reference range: 31.3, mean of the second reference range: 33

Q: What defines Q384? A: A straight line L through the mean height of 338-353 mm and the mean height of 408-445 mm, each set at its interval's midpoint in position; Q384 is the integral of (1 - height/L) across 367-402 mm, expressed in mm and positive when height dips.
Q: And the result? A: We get -4.2 mm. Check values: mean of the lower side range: 30.2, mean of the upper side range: 34.4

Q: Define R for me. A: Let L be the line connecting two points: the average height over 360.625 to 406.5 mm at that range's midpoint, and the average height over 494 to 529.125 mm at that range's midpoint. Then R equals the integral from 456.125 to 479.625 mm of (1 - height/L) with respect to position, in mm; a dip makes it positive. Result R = -2.3 mm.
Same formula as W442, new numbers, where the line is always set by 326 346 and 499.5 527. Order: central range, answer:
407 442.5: -0.189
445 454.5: -0.160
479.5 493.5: -0.121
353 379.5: -0.027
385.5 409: -0.228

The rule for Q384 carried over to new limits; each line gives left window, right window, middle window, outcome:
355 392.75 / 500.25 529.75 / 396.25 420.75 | -3.1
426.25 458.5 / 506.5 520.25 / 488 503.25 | -1.8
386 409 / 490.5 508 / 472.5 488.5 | 0.6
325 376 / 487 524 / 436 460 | -3.1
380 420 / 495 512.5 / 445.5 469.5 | -0.1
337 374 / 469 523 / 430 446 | -2.1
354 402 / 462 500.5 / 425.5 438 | -0.5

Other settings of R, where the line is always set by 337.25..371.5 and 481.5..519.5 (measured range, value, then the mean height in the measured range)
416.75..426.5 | -1.4 mm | 34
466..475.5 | -0.9 mm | 33.6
